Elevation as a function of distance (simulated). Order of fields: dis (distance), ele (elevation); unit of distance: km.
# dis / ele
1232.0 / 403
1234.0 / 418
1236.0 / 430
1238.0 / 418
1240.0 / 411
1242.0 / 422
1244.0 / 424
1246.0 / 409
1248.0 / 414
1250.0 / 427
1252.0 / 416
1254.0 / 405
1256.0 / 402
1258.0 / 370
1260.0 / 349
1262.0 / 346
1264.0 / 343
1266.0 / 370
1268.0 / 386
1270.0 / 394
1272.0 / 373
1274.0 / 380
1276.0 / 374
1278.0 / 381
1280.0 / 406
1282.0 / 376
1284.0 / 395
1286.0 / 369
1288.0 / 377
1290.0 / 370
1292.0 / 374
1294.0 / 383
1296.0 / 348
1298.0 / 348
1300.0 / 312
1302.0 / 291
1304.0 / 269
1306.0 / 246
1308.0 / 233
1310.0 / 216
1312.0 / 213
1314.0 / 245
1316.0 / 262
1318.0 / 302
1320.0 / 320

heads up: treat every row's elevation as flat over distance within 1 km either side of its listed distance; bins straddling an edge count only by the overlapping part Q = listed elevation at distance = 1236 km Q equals 430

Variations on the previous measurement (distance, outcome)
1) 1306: 246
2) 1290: 370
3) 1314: 245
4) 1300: 312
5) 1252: 416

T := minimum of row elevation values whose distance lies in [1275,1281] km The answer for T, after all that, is 374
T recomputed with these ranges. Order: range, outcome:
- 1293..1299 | 348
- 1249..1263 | 346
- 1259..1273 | 343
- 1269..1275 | 373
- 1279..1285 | 376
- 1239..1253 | 409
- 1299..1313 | 213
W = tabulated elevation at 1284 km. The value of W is 395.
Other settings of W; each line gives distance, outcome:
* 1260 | 349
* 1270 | 394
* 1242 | 422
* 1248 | 414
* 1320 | 320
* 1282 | 376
